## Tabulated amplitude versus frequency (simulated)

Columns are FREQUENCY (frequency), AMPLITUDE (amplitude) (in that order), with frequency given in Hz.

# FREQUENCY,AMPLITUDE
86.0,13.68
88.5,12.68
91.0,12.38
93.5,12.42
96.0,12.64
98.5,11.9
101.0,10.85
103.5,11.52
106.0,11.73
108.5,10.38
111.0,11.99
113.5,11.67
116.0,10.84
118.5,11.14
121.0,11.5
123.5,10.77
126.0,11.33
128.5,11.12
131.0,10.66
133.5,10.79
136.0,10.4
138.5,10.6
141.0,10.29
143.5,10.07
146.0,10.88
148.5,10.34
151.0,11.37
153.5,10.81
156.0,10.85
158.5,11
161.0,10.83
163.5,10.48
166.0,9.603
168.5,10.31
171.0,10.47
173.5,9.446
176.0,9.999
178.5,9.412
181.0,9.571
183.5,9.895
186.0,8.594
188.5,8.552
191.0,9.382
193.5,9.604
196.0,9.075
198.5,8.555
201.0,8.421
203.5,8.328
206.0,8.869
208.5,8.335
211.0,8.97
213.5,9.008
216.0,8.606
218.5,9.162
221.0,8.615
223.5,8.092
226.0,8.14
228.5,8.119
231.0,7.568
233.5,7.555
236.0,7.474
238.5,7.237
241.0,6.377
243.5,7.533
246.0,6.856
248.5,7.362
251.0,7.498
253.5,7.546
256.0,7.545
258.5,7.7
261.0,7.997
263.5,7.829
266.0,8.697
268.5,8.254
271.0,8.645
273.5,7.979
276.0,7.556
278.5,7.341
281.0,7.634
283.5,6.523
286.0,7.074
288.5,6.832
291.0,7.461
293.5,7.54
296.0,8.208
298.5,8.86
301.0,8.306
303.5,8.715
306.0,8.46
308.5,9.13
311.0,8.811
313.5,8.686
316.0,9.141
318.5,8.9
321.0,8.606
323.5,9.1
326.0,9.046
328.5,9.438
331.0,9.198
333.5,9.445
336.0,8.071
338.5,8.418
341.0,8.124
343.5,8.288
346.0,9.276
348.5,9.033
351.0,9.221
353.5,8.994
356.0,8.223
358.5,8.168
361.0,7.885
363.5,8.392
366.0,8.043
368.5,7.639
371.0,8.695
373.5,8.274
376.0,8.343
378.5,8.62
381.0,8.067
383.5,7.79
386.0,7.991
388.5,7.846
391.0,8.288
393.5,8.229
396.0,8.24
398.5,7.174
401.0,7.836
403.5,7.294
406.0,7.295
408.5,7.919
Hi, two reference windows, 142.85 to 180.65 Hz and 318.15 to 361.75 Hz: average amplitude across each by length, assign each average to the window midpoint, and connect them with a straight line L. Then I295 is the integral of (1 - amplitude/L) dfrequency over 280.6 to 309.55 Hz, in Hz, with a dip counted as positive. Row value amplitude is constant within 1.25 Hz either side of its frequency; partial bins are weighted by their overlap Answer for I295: 4.0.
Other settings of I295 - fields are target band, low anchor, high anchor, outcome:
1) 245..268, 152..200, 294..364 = 3.8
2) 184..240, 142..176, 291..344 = 8.0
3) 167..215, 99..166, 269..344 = 4.1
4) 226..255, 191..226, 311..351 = 4.5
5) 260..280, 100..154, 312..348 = 3.0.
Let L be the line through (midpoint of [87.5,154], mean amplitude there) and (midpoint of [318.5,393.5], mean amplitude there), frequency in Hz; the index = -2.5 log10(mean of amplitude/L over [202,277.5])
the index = 0.23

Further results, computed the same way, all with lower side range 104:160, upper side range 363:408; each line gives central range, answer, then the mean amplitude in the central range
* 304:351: -0.02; 8.85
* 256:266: 0.19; 7.91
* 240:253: 0.32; 7.16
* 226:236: 0.25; 7.76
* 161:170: 0.03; 10.2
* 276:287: 0.27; 7.19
